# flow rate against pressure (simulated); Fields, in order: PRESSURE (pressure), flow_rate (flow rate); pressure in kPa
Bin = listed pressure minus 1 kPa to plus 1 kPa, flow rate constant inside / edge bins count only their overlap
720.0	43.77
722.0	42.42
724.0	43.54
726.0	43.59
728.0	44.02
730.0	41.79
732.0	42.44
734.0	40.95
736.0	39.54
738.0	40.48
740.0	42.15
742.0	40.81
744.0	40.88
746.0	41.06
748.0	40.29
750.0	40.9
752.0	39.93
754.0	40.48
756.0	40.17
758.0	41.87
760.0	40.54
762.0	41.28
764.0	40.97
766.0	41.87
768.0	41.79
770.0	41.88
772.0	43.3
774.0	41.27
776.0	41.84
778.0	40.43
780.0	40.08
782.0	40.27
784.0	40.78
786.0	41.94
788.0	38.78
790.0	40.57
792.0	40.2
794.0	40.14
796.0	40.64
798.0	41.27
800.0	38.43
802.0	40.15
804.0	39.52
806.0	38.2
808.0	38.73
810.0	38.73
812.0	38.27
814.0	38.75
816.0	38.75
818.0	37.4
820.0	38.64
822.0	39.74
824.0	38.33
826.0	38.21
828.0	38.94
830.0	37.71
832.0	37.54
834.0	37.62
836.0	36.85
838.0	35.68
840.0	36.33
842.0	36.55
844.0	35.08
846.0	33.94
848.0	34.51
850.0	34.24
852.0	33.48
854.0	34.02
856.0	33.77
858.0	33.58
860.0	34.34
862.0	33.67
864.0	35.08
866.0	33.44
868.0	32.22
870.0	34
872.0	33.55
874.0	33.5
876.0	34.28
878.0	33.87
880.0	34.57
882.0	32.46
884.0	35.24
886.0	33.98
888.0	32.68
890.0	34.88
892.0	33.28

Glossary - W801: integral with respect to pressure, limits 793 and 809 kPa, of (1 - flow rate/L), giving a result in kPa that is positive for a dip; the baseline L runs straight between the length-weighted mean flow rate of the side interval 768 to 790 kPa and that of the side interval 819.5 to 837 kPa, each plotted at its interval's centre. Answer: 0.1 kPa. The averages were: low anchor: 41.1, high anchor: 38.2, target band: 39.6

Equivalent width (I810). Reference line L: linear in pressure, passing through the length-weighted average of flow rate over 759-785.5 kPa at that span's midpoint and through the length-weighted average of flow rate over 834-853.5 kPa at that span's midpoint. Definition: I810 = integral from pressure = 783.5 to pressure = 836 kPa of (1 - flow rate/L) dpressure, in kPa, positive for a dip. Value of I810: -1.3 kPa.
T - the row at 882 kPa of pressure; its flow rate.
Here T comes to 32.46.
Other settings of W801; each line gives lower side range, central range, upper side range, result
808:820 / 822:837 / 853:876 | -0.4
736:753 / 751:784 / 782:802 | -0.5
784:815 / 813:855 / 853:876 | -0.3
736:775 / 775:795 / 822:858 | -0.6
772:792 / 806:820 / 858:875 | -0.1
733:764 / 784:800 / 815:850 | -0.6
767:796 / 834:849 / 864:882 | 0.2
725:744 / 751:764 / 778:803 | 0.1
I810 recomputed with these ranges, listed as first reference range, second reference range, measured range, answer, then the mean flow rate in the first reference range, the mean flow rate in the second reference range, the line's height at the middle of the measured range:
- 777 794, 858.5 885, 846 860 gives 0.5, 40.4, 33.9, 35.3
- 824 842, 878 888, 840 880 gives 1.5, 37.4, 33.9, 35.5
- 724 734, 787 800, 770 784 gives -0.1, 42.8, 40.1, 40.8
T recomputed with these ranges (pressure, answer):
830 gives 37.71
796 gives 40.64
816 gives 38.75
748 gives 40.29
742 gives 40.81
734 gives 40.95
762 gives 41.28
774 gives 41.27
